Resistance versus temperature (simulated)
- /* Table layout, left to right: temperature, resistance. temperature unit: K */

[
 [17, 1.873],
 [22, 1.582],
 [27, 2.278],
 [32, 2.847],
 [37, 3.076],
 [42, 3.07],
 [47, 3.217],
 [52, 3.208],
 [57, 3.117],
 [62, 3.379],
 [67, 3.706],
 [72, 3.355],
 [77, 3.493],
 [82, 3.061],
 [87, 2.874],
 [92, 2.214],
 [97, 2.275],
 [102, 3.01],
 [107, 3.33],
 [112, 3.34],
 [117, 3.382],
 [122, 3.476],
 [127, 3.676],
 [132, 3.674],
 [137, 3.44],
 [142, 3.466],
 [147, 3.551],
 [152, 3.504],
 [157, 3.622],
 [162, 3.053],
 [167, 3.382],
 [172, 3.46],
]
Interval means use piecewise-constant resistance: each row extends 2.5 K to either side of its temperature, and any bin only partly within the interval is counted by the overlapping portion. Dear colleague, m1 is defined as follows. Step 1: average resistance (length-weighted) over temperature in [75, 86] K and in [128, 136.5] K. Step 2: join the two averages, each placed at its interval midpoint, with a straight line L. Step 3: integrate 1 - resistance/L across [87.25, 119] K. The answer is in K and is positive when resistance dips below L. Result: 4.5 K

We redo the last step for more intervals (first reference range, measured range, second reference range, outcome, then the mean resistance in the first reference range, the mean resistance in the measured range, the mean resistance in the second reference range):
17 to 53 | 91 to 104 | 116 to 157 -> 2.8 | 2.67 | 2.51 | 3.53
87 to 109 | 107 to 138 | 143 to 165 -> -4.7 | 2.71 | 3.49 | 3.43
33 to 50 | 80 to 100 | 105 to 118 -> 4.1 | 3.1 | 2.6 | 3.35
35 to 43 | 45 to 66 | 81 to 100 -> -2.5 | 3.07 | 3.26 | 2.58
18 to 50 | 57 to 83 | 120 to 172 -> -4.2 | 2.65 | 3.39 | 3.48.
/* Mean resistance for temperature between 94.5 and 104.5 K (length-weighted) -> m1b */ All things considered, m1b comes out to 2.64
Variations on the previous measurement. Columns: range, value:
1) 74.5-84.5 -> 3.28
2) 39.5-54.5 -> 3.17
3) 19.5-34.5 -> 2.24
